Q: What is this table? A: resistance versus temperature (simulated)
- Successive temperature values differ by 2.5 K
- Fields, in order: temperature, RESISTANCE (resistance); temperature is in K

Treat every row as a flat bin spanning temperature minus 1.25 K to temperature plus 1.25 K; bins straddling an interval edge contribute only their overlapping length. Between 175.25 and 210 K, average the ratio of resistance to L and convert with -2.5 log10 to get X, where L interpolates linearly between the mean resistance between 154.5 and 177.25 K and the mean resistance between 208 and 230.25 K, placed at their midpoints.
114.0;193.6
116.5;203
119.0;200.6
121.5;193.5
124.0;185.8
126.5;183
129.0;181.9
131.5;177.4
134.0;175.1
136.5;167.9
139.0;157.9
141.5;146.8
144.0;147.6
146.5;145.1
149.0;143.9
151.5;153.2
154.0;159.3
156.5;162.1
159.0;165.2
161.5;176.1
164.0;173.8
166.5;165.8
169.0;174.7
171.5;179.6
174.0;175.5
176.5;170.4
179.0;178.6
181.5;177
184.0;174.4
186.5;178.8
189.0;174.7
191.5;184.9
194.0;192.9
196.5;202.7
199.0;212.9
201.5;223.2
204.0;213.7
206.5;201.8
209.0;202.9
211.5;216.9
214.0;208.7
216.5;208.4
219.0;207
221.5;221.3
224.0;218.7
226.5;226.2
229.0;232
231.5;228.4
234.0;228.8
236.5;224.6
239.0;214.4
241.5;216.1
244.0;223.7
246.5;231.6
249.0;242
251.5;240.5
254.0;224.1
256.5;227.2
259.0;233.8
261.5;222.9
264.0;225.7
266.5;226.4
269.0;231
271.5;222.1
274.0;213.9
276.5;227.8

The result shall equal 0.01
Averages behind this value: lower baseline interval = 171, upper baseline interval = 216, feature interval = 192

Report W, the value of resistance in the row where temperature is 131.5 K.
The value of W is 177.4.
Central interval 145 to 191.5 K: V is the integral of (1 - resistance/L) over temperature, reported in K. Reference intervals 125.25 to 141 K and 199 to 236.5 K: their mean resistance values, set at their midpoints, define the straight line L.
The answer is 5.51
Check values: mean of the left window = 173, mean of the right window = 217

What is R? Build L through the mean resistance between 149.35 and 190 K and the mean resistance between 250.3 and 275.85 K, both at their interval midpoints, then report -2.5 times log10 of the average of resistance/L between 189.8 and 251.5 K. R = -0.08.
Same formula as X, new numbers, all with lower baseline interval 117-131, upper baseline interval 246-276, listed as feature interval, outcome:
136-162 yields 0.25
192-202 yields 0.03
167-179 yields 0.16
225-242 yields -0.02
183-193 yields 0.16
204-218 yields 0.03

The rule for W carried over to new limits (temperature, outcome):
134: 175.1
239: 214.4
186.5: 178.8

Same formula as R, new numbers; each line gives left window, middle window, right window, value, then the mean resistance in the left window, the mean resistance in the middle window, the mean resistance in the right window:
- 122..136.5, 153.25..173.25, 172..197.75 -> 0.07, 180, 170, 181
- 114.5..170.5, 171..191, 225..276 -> 0.08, 170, 176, 227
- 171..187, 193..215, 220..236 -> -0.04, 176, 209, 226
